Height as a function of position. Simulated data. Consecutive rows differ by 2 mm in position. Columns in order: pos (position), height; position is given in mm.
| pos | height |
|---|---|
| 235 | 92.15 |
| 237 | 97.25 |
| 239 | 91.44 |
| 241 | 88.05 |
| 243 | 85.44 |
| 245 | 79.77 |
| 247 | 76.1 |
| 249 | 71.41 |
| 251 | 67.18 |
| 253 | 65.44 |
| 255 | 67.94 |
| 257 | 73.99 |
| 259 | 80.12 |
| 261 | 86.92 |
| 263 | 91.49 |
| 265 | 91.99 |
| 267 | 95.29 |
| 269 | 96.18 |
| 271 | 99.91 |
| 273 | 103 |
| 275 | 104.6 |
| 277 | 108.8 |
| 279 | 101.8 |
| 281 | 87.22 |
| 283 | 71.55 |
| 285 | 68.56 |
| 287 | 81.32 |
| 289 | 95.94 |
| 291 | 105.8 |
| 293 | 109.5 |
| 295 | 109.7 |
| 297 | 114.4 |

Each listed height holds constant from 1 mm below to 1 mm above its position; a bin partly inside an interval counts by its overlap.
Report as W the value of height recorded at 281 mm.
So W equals 87.22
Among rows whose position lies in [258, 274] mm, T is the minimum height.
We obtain 80.12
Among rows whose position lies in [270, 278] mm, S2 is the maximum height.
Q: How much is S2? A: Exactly 108.8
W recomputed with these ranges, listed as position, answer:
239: 91.44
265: 91.99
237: 97.25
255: 67.94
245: 79.77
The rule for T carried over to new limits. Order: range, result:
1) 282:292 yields 68.56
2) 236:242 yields 88.05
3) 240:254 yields 65.44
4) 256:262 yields 73.99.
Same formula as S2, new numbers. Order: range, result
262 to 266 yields 91.99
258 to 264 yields 91.49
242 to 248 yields 85.44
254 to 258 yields 73.99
